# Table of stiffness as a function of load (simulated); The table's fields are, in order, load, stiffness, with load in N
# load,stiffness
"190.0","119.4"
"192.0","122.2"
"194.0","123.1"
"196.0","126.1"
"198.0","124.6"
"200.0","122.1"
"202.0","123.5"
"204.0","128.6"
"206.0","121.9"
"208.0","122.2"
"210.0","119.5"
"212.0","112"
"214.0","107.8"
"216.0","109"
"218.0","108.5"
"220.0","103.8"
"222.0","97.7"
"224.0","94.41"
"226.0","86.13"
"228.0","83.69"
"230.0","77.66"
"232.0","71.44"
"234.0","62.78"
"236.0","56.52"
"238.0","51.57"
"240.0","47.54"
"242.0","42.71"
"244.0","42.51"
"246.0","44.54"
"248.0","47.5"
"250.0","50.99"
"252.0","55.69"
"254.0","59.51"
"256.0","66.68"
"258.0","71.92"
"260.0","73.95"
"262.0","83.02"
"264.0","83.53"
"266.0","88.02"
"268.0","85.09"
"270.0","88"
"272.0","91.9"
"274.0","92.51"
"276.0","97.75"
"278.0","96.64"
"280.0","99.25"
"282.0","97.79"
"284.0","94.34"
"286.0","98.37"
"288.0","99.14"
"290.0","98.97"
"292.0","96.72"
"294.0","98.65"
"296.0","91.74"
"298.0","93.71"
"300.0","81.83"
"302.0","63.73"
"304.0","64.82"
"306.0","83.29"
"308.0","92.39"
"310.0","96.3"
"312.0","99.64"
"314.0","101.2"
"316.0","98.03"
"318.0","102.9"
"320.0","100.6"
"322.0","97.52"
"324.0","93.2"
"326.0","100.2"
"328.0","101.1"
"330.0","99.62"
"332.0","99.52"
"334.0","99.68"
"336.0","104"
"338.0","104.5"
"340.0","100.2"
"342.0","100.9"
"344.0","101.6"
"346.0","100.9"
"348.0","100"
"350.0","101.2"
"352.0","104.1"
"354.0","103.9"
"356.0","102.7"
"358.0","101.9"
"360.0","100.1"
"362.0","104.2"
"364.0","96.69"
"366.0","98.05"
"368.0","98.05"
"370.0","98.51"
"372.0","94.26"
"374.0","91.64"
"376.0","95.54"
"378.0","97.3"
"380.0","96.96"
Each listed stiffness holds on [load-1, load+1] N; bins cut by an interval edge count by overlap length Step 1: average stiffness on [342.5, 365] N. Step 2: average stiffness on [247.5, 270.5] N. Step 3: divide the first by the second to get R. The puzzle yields 1.42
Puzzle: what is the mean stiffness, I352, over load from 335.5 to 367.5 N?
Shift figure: 101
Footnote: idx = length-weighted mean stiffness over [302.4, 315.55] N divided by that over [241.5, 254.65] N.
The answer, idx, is 1.8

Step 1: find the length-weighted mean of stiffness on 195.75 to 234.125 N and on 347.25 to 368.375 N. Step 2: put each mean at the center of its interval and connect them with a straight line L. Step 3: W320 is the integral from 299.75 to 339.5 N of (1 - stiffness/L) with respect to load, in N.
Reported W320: 3.0 N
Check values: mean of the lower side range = 106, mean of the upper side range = 101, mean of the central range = 94.5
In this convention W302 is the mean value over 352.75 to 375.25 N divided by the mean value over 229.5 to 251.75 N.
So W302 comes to 1.8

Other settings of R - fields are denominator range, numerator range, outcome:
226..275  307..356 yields 1.48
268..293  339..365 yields 1.06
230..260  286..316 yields 1.60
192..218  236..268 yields 0.51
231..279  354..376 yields 1.43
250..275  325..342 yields 1.31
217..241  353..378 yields 1.26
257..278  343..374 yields 1.16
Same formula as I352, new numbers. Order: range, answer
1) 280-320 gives 92.7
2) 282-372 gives 97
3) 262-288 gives 92.6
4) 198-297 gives 87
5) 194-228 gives 112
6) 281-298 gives 96.8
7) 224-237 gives 74.7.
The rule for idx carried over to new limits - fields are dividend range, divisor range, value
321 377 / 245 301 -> 1.20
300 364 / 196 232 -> 0.90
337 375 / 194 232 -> 0.92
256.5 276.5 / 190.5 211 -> 0.69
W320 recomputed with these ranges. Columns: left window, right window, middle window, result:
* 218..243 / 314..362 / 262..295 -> -2.9 N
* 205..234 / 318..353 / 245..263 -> 6.9 N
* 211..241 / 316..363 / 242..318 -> 8.3 N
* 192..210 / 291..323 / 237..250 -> 7.5 N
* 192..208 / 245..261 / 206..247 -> 4.8 N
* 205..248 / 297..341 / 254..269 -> 1.7 N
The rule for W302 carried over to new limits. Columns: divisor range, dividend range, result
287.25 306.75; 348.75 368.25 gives 1.16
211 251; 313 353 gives 1.34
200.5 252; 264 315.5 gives 1.09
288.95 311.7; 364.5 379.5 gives 1.10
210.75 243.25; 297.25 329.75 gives 1.12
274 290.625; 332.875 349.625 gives 1.04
